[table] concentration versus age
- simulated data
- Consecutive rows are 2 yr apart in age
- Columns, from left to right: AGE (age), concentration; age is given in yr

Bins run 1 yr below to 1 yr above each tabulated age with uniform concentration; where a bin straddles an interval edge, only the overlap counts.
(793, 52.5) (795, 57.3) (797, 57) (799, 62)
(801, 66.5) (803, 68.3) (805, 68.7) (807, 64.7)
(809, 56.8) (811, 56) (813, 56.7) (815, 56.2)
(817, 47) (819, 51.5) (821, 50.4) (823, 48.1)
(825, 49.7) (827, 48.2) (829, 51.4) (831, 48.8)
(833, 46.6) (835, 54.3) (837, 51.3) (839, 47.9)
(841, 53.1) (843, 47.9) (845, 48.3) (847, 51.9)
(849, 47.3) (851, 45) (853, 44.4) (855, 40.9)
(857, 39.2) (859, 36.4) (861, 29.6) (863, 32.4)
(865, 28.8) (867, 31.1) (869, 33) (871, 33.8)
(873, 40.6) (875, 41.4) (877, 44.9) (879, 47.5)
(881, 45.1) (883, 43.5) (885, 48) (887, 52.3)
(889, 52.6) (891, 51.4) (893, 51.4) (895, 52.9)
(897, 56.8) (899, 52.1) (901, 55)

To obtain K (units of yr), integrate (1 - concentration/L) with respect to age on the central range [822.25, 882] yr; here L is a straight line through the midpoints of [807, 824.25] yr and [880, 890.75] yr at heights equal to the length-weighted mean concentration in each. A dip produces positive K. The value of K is 8.6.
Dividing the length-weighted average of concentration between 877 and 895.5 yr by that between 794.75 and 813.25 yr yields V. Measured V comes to 0.79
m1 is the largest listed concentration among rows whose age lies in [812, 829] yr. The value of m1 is 56.7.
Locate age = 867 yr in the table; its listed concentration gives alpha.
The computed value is 31.1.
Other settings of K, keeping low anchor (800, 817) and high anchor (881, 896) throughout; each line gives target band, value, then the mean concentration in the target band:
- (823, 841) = 2.43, 49.9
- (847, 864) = 4.49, 40.1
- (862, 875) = 4.62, 33.9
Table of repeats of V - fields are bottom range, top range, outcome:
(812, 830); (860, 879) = 0.70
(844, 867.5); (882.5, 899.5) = 1.29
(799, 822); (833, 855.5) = 0.83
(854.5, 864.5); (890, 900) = 1.51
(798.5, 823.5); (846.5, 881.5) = 0.68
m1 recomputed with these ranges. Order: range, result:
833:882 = 54.3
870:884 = 47.5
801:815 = 68.7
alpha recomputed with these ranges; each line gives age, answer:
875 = 41.4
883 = 43.5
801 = 66.5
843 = 47.9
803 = 68.3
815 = 56.2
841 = 53.1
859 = 36.4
